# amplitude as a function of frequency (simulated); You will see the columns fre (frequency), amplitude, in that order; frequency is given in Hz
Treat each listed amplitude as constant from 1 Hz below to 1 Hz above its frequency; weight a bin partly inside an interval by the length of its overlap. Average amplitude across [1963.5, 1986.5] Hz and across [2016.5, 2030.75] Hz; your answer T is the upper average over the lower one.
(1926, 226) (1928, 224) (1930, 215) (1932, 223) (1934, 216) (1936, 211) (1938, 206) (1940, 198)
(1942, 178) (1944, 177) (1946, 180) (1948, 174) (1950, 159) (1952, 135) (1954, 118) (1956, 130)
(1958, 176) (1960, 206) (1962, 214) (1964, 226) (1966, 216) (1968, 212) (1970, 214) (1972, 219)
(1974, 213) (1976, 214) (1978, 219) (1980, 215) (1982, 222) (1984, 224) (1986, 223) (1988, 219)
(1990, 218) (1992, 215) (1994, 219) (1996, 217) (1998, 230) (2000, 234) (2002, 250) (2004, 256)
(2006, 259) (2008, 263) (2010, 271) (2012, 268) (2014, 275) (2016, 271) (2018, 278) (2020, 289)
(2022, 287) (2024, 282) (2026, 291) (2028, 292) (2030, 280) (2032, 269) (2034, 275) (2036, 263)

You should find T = 1.3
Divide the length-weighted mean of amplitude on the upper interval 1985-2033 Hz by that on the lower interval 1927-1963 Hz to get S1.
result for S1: 1.38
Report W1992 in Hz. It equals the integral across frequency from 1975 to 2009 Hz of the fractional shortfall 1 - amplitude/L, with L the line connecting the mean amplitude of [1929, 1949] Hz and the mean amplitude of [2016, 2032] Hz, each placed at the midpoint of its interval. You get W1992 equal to 3.0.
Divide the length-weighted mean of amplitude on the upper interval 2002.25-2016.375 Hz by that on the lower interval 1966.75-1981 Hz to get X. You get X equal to 1.23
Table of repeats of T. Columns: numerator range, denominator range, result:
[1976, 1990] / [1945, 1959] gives 1.43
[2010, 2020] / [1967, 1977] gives 1.28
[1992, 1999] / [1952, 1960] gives 1.49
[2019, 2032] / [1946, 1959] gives 1.89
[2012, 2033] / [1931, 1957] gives 1.58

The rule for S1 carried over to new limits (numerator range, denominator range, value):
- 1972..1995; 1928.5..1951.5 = 1.13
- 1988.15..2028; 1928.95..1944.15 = 1.25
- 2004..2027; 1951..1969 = 1.52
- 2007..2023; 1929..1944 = 1.34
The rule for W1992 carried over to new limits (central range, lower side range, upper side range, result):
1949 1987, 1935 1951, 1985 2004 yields 1.6 Hz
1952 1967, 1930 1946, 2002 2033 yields 2.8 Hz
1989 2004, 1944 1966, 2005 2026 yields 1.0 Hz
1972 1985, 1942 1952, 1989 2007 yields -0.6 Hz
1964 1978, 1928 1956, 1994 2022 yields 0.0 Hz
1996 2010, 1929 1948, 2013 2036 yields 0.6 Hz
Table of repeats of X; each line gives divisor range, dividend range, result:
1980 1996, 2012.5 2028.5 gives 1.29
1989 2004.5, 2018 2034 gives 1.24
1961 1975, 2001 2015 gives 1.22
